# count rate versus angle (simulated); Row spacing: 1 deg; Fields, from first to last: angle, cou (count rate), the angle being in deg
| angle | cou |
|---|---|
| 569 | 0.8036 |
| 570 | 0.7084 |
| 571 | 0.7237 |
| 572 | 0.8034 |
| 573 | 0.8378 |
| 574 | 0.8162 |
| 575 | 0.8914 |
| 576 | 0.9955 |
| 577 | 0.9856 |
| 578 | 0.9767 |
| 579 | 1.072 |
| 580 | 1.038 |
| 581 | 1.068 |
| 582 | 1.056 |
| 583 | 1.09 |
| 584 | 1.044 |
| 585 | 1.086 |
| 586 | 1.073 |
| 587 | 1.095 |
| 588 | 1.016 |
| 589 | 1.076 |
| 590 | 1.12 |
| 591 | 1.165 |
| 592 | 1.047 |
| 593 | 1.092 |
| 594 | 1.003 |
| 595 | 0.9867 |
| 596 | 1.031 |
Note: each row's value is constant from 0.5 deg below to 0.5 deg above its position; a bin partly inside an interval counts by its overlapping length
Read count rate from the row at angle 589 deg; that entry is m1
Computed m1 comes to 1.076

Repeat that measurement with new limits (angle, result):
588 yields 1.016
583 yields 1.09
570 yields 0.7084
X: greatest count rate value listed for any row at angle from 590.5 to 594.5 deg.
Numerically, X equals 1.165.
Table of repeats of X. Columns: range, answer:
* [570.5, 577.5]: 0.9955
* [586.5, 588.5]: 1.095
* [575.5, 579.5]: 1.072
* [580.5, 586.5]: 1.09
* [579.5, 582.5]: 1.068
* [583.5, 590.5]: 1.12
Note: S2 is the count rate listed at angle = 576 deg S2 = 0.9955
